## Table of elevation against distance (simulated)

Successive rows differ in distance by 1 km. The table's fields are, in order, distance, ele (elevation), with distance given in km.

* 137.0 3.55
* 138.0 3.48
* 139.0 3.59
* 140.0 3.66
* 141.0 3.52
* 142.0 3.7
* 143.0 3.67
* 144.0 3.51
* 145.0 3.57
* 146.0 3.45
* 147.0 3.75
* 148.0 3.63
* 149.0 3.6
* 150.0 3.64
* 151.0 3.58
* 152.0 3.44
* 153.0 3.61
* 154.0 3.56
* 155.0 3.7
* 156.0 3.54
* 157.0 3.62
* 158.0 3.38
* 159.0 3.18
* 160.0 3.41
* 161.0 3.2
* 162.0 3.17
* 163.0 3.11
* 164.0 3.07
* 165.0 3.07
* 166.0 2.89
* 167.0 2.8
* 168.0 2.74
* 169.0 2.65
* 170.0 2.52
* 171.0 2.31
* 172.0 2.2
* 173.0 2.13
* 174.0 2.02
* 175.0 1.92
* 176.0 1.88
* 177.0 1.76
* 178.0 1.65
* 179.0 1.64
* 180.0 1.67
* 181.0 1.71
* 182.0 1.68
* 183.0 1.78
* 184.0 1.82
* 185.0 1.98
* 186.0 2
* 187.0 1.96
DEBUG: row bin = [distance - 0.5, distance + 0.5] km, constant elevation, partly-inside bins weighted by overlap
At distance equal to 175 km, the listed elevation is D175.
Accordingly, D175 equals 1.92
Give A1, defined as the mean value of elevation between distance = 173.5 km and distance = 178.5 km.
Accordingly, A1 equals 1.85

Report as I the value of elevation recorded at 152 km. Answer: 3.44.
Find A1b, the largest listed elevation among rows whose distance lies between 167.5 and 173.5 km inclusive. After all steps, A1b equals 2.74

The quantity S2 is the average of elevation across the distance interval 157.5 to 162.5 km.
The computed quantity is 3.27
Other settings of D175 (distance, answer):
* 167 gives 2.8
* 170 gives 2.52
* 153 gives 3.61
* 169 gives 2.65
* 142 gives 3.7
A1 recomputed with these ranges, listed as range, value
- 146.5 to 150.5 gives 3.66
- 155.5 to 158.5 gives 3.51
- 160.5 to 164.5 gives 3.14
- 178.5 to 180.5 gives 1.65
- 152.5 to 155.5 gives 3.62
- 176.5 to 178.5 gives 1.71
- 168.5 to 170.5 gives 2.58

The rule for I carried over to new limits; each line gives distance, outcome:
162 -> 3.17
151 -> 3.58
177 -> 1.76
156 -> 3.54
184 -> 1.82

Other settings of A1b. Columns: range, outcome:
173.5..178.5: 2.02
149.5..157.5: 3.7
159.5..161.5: 3.41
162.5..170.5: 3.11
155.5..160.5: 3.62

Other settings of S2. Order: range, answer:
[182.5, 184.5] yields 1.8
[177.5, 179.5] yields 1.65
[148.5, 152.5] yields 3.56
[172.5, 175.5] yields 2.02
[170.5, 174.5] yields 2.17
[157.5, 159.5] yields 3.28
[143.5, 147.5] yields 3.57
